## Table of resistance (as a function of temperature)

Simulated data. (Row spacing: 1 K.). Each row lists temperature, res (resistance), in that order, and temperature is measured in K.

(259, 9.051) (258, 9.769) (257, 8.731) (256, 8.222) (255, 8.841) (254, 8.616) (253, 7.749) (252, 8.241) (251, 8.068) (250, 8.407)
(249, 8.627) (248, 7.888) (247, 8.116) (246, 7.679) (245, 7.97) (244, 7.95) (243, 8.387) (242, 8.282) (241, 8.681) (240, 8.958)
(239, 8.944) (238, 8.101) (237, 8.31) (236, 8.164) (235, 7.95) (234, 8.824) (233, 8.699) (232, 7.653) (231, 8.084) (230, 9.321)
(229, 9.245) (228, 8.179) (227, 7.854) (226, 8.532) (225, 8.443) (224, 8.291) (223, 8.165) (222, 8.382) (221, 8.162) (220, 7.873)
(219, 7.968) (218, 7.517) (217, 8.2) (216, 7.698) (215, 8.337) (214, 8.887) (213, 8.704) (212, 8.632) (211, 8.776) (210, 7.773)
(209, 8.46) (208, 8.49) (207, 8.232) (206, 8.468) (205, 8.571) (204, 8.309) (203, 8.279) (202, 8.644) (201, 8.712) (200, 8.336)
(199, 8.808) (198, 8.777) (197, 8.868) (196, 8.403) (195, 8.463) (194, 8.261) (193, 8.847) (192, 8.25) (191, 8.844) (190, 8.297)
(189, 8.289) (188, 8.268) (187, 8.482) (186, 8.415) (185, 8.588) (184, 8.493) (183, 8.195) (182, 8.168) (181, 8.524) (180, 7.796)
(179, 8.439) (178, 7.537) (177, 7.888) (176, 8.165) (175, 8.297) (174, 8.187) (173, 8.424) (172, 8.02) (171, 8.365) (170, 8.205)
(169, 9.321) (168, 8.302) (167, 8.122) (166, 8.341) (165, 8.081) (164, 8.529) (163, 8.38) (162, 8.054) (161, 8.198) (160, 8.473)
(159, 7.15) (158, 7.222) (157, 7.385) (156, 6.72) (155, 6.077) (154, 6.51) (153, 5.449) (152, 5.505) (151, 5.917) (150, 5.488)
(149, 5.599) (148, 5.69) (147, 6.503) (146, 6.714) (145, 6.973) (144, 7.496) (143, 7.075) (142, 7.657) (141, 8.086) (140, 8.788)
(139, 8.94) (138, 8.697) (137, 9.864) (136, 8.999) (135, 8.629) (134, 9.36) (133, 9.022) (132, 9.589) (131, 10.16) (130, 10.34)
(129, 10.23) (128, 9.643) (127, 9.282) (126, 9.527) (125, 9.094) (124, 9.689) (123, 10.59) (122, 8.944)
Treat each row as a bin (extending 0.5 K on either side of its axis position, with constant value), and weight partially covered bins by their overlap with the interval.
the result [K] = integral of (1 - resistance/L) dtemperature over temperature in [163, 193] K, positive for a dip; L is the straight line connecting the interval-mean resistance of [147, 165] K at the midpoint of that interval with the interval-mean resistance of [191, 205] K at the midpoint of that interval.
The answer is -2.25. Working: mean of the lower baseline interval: 6.87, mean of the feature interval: 8.31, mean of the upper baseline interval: 8.55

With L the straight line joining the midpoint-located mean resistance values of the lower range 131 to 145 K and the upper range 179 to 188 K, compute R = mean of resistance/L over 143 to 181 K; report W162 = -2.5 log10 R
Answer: 0.14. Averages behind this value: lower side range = 8.63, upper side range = 8.33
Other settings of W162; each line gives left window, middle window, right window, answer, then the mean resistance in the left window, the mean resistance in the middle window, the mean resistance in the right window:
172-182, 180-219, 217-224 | -0.04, 8.14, 8.41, 8.04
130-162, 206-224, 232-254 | -0.02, 7.6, 8.26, 8.28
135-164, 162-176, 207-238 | -0.10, 7.32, 8.33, 8.31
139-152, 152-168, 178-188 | -0.01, 6.86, 7.47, 8.3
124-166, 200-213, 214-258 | -0.03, 7.96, 8.45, 8.31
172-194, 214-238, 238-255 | 0.00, 8.3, 8.26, 8.3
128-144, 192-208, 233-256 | 0.01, 9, 8.52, 8.31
